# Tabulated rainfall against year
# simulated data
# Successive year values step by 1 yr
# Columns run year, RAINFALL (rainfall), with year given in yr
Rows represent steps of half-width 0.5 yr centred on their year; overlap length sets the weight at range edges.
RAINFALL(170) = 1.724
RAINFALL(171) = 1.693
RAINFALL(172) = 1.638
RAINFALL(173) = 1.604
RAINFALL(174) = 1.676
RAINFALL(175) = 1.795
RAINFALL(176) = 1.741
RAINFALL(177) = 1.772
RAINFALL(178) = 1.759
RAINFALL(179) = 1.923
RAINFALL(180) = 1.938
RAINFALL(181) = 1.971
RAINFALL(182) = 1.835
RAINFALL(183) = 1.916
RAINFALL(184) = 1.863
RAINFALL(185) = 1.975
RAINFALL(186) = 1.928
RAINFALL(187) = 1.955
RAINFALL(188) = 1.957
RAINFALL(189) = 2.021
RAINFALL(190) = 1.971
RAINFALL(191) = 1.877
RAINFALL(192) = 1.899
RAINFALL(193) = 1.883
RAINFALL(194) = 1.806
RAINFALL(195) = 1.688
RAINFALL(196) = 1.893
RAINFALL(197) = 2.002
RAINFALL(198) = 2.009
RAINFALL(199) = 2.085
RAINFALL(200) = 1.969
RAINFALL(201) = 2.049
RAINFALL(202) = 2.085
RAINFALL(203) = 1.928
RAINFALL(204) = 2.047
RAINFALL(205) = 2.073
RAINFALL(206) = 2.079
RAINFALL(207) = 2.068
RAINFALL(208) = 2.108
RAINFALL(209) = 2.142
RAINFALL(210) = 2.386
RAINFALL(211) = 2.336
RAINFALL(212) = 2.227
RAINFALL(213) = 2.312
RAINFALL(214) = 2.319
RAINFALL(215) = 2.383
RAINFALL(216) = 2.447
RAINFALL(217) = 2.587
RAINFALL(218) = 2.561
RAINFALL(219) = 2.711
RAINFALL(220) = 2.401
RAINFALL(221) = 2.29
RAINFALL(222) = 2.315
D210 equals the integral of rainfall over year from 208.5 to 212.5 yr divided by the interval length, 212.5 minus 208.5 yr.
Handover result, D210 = 2.27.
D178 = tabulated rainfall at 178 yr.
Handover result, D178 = 1.759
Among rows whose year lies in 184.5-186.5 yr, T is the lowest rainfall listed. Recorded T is 1.928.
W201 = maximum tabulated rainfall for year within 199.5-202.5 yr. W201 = 2.085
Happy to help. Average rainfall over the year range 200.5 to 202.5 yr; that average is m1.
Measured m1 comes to 2.07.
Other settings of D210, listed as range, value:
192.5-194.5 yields 1.84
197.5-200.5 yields 2.02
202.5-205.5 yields 2.02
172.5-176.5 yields 1.7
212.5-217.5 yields 2.41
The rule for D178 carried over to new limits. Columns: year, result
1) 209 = 2.142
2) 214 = 2.319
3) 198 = 2.009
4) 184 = 1.863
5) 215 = 2.383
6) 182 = 1.835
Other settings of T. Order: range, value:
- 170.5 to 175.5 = 1.604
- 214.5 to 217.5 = 2.383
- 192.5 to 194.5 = 1.806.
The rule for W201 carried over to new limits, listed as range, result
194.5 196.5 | 1.893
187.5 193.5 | 2.021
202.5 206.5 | 2.079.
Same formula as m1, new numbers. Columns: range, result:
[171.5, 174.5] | 1.64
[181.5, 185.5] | 1.9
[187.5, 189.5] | 1.99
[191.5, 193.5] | 1.89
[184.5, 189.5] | 1.97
